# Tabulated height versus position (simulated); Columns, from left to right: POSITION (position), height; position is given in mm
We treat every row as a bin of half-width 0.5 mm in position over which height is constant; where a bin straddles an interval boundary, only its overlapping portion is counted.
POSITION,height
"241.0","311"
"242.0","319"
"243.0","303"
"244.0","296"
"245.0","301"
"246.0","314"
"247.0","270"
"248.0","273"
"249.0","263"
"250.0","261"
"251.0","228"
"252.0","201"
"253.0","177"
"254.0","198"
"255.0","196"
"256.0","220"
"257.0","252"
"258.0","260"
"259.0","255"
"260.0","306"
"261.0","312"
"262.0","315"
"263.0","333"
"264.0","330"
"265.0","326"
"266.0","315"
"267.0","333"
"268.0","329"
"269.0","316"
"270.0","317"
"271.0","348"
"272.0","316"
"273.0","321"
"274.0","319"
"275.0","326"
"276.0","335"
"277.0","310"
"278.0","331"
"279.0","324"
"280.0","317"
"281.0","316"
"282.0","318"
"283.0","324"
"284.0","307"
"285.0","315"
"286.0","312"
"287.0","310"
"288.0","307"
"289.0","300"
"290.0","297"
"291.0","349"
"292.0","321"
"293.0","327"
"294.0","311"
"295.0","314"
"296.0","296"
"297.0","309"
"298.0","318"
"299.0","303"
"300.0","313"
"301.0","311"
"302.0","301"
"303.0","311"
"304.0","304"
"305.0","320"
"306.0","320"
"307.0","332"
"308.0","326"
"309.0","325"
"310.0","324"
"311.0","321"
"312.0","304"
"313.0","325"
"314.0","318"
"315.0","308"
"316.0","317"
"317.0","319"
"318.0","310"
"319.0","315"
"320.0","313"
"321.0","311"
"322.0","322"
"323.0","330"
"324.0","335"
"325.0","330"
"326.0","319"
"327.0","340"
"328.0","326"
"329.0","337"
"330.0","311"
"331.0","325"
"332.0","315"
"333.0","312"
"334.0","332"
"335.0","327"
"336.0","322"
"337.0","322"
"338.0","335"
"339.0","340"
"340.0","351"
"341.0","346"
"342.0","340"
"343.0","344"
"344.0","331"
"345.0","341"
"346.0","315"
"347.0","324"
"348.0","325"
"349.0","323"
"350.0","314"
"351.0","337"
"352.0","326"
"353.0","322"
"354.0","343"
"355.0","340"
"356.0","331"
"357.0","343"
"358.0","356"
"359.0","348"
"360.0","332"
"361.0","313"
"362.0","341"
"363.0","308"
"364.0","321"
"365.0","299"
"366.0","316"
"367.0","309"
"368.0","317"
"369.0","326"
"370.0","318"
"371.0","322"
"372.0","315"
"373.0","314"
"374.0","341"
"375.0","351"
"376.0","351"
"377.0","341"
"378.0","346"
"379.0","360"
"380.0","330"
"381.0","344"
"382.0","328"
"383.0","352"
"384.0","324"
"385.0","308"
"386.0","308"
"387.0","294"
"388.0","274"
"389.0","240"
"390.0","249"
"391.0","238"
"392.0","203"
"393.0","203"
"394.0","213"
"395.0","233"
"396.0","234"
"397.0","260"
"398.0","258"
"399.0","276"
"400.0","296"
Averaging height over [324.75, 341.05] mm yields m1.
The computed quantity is 328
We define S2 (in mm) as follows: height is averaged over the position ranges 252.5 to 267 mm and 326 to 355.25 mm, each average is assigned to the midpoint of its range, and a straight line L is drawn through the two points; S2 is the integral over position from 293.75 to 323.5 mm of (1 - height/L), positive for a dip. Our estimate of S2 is -0.8 mm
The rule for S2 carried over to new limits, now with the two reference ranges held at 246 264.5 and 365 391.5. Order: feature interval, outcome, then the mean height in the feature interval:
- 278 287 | -1.48 mm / 317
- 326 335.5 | -0.99 mm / 325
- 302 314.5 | -1.52 mm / 318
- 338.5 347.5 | -1.12 mm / 337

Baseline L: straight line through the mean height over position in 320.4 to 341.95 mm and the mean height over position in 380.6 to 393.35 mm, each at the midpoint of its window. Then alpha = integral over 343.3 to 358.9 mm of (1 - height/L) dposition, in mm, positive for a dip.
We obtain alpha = -1.01 mm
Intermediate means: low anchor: 328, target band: 332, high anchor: 282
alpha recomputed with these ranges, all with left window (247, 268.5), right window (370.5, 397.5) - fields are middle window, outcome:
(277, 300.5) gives -3.2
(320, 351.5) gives -4.7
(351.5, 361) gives -1.5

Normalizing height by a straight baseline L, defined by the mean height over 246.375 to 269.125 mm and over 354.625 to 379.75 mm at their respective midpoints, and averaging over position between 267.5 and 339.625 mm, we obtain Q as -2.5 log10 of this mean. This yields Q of -0.08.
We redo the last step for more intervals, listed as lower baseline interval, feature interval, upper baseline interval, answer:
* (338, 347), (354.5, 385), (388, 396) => -0.20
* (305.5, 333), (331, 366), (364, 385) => -0.01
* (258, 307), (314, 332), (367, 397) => -0.04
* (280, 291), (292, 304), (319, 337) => 0.02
